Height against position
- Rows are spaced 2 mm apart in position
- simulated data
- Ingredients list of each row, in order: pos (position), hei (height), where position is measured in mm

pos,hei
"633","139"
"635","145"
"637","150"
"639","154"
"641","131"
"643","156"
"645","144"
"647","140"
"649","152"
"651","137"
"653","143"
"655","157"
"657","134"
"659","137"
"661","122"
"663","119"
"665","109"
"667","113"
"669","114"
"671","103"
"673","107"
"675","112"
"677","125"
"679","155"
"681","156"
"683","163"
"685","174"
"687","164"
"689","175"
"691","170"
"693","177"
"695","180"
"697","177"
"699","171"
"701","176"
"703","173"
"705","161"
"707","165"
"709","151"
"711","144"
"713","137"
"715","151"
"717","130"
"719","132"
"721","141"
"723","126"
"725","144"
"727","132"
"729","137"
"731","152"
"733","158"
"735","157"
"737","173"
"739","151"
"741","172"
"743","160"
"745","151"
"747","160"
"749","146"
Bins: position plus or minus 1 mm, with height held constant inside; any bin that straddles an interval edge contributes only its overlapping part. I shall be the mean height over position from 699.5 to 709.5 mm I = 166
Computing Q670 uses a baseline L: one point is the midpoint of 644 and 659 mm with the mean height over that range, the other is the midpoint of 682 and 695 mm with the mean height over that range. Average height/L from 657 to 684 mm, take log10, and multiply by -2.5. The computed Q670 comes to 0.24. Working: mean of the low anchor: 143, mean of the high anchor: 171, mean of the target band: 126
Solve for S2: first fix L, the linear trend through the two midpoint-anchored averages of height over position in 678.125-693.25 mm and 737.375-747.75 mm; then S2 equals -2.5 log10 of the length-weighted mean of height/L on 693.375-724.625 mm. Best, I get 0.062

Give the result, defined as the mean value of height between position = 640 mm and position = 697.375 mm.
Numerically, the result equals 143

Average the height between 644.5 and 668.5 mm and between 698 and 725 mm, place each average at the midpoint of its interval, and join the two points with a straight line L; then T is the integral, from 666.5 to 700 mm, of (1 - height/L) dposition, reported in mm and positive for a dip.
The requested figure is -1.8 mm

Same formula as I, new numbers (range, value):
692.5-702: 176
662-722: 148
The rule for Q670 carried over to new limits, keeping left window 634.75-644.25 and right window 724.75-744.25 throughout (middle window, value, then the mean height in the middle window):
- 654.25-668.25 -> 0.18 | 127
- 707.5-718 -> 0.06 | 144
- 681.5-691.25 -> -0.12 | 168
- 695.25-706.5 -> -0.14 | 172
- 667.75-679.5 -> 0.26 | 118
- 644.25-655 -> 0.03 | 144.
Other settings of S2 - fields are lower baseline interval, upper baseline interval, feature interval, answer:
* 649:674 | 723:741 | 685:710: -0.23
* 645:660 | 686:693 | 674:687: 0.11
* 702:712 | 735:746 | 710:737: 0.12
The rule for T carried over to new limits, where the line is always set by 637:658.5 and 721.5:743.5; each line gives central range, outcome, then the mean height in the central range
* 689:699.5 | -1.9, 175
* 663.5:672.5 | 2.2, 110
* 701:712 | -0.8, 160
